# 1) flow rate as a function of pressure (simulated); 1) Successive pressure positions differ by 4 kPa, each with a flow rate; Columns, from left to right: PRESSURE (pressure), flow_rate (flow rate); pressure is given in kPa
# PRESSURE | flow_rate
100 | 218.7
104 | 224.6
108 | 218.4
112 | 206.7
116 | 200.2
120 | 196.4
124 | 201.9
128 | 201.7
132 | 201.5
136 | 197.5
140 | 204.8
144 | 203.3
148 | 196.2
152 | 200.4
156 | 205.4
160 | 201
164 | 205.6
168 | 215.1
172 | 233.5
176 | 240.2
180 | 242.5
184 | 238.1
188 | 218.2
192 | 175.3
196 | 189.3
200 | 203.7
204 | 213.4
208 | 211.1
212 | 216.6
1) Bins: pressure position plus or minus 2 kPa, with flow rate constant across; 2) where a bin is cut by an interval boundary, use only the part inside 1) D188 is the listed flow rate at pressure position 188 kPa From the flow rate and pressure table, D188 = 218.2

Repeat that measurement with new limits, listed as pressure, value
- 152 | 200.4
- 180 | 242.5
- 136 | 197.5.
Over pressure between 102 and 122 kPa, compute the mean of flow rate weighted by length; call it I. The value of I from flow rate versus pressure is 209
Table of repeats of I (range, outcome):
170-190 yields 234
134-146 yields 202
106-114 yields 213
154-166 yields 204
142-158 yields 201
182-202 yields 205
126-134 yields 202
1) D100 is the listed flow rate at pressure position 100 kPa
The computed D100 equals 218.7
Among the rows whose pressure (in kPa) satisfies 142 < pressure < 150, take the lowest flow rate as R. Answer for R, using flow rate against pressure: 196.2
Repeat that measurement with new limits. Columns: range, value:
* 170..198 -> 175.3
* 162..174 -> 205.6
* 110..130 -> 196.4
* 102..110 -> 218.4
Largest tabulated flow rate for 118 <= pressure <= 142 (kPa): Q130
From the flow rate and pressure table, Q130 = 204.8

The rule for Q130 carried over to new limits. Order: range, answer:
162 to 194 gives 242.5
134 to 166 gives 205.6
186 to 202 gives 218.2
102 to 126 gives 224.6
